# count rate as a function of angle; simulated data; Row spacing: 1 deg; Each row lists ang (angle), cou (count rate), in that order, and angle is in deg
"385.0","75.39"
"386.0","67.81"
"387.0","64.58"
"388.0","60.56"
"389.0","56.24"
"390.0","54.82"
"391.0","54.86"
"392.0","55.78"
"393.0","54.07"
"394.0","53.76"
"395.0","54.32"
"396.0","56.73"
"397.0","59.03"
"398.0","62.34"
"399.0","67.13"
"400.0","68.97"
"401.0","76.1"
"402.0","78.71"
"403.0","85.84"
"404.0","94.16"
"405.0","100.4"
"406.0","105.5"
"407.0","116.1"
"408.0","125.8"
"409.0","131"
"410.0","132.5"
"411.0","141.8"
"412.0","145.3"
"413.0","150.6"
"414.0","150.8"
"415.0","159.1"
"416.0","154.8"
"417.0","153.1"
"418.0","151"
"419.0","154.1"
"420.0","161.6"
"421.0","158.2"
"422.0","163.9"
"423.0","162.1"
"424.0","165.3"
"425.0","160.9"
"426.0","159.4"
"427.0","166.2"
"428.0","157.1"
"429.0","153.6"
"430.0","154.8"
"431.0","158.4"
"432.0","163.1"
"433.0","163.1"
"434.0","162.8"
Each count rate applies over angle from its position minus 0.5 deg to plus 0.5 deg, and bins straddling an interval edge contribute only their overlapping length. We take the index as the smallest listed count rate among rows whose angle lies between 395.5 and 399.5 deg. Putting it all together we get 56.73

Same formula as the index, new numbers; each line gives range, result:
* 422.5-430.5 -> 153.6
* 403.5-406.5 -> 94.16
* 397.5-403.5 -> 62.34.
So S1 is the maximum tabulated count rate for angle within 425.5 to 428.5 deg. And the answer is 166.2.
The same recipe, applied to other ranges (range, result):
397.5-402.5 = 78.71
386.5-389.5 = 64.58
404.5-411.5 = 141.8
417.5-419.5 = 154.1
